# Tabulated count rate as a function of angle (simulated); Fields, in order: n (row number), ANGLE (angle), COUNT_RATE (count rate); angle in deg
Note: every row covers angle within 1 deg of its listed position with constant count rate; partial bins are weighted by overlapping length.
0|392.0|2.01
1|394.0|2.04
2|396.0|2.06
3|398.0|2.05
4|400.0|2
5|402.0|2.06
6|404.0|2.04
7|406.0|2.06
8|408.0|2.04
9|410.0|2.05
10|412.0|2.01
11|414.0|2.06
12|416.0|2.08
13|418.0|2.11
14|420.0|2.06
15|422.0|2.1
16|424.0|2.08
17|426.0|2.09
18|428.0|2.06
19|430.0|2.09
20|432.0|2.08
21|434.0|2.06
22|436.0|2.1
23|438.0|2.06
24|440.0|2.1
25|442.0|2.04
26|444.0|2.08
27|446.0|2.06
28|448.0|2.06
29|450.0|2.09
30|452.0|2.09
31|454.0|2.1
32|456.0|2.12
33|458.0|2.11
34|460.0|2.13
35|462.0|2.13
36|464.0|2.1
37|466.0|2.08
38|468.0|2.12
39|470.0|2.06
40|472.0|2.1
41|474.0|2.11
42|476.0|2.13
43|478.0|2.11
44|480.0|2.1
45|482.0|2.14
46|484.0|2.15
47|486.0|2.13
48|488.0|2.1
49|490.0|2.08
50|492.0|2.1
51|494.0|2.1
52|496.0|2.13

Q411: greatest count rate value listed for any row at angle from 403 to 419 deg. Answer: 2.11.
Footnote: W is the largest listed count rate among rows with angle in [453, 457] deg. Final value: 2.12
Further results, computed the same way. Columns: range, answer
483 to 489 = 2.15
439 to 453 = 2.1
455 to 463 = 2.13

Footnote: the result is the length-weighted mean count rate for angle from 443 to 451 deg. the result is 2.07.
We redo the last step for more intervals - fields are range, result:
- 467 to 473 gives 2.09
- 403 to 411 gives 2.05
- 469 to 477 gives 2.1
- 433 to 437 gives 2.08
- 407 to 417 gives 2.05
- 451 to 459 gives 2.1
